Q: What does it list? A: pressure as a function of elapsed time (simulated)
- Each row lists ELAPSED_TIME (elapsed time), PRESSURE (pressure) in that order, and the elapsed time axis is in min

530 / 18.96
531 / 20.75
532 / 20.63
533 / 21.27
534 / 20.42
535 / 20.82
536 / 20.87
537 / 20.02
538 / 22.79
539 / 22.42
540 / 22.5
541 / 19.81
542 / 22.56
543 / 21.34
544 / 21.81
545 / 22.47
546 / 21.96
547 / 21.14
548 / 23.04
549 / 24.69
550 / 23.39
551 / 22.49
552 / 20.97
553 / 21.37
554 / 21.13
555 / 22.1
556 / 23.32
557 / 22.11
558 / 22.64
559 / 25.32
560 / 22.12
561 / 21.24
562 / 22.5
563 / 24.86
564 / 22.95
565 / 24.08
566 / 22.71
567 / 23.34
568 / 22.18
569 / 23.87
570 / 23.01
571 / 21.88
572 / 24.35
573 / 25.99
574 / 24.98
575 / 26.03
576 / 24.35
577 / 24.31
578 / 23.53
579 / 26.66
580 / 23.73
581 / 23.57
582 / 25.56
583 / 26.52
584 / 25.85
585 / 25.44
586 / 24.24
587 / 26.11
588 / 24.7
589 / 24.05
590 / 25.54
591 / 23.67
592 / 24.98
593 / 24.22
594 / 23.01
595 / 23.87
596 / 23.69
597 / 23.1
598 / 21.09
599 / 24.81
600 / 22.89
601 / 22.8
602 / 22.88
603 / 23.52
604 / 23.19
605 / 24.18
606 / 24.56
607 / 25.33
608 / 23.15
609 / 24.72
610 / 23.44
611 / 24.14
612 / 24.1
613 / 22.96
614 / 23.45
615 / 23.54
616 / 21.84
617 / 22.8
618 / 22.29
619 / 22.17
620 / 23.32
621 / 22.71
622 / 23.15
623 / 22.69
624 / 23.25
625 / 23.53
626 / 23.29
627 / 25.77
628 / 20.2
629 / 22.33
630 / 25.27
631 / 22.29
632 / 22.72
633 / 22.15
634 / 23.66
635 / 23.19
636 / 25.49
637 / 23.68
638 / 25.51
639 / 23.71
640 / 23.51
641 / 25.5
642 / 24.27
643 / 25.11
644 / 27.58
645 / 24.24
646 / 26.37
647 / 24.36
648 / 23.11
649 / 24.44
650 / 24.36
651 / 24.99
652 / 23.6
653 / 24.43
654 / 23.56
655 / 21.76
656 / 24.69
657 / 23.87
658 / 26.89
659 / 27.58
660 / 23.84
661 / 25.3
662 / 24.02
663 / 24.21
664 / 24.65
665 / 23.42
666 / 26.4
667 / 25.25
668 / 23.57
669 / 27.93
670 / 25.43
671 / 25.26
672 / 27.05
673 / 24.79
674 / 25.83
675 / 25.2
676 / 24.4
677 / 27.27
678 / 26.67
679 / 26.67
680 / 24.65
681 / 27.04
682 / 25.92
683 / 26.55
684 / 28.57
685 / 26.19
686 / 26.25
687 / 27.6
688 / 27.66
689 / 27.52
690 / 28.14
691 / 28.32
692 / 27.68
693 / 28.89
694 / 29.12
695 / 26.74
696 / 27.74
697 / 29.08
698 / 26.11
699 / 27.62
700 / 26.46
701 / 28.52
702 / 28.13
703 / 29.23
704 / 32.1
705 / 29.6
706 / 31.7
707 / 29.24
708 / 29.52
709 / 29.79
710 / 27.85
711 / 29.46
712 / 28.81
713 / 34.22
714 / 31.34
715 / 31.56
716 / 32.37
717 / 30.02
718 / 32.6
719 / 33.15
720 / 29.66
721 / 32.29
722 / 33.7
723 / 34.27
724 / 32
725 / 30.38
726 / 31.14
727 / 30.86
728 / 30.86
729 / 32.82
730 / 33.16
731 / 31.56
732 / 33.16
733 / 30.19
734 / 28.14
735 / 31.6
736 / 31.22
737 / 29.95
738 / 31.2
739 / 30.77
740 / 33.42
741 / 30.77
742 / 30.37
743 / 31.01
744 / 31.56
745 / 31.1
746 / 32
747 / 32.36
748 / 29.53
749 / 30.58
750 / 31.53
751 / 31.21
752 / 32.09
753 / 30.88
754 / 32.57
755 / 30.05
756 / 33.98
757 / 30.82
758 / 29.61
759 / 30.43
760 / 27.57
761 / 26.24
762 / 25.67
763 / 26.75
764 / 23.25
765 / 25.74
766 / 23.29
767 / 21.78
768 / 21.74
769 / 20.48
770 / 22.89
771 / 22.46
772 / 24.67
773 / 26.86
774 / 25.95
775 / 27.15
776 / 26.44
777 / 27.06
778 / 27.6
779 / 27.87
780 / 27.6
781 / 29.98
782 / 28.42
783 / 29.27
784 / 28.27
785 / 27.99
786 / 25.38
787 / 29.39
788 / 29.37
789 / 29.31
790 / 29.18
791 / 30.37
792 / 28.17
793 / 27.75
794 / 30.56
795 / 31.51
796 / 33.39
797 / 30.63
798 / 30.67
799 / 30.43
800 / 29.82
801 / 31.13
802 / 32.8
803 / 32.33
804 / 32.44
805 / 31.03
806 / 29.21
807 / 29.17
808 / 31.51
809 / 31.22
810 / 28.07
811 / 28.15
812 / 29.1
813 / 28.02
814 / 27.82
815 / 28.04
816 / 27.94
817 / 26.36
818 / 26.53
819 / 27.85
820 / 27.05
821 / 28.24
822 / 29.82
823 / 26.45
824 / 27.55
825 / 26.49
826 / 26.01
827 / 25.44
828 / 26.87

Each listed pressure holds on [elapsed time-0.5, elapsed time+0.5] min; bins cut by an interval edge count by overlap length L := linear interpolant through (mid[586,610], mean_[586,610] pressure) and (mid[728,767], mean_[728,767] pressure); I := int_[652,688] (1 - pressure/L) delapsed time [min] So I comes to 1.9 min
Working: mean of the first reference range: 23.9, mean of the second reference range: 30.1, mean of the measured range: 25.5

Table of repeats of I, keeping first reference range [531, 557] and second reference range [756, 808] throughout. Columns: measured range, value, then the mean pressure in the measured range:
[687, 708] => -2.13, 28.5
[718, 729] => -2.23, 31.9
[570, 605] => -2.00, 24.2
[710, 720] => -1.86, 31.2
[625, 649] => 0.20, 24.1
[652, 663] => 0.12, 24.5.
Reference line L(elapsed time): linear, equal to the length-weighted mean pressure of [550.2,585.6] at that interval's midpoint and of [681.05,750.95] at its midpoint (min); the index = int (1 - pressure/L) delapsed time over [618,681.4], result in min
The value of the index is 6.3 min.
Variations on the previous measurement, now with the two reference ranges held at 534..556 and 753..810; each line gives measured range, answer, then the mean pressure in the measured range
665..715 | -3.43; 27.7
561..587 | -1.77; 24.2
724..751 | -4.04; 31.2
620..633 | 0.56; 23.1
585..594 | -0.60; 24.6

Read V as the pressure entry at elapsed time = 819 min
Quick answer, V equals 27.85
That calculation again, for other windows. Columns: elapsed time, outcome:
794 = 30.56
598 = 21.09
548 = 23.04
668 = 23.57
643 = 25.11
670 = 25.43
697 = 29.08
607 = 25.33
